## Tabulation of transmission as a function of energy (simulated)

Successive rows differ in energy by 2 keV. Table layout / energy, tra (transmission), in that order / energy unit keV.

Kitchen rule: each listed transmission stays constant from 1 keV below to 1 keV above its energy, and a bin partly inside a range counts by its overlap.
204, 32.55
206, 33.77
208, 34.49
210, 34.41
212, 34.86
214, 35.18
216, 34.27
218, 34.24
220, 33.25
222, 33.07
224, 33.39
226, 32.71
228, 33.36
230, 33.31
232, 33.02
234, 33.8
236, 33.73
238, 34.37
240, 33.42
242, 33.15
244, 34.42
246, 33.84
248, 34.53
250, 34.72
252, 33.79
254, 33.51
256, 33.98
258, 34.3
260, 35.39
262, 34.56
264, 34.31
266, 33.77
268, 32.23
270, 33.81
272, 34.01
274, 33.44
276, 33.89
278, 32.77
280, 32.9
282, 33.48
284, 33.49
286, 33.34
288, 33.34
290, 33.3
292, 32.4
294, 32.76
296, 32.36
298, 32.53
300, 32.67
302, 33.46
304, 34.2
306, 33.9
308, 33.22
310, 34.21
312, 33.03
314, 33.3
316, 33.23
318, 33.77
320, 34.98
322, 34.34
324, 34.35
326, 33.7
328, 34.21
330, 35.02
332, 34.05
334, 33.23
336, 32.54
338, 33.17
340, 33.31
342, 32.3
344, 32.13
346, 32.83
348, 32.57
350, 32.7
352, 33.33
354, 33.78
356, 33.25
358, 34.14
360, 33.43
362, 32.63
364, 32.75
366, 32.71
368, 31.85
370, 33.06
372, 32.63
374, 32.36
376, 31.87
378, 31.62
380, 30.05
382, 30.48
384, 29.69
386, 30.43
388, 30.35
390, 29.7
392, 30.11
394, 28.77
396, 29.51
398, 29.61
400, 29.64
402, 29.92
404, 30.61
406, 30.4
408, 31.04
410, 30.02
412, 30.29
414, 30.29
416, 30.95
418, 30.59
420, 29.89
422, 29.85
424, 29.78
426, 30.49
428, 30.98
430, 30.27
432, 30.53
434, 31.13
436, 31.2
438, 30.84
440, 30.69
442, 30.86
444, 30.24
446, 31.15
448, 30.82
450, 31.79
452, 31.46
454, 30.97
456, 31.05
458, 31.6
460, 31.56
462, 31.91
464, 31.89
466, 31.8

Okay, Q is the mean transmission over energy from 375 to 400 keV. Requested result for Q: 30.2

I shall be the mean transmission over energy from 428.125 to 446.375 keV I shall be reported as 30.8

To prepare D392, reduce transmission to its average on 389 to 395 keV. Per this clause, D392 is 29.5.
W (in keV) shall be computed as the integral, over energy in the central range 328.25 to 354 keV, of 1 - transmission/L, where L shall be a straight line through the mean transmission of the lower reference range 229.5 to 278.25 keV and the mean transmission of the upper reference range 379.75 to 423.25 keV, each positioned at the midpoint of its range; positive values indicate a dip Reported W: -1.23 keV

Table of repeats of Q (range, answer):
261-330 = 33.5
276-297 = 33.1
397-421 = 30.3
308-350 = 33.5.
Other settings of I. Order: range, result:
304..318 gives 33.6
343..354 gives 32.8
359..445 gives 30.8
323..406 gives 32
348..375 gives 33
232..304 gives 33.6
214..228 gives 33.6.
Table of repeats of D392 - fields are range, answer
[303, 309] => 33.8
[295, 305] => 33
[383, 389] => 30.2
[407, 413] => 30.4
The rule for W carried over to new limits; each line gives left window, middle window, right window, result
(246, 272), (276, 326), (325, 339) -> 0.66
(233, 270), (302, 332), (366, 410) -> -1.43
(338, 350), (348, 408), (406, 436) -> 0.52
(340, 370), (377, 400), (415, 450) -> 1.38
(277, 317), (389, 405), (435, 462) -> 1.05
